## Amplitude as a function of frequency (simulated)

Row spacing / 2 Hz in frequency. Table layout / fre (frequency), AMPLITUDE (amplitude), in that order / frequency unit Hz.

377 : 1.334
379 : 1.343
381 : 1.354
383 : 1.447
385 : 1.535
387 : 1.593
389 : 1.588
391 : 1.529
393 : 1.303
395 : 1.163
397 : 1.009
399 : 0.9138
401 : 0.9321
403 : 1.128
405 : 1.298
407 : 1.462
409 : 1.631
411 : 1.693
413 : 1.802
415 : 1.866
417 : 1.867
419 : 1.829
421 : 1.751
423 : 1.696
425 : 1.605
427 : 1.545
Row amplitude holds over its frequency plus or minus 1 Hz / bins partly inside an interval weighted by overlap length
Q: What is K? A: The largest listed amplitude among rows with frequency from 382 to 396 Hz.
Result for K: 1.593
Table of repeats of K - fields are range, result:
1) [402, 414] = 1.802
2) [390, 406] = 1.529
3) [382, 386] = 1.535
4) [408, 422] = 1.867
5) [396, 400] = 1.009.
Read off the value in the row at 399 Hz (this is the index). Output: 0.9138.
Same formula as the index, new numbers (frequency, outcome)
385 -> 1.535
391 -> 1.529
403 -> 1.128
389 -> 1.588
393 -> 1.303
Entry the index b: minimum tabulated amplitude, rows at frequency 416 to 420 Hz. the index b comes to 1.829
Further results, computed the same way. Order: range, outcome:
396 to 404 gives 0.9138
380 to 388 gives 1.354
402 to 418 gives 1.128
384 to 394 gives 1.303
